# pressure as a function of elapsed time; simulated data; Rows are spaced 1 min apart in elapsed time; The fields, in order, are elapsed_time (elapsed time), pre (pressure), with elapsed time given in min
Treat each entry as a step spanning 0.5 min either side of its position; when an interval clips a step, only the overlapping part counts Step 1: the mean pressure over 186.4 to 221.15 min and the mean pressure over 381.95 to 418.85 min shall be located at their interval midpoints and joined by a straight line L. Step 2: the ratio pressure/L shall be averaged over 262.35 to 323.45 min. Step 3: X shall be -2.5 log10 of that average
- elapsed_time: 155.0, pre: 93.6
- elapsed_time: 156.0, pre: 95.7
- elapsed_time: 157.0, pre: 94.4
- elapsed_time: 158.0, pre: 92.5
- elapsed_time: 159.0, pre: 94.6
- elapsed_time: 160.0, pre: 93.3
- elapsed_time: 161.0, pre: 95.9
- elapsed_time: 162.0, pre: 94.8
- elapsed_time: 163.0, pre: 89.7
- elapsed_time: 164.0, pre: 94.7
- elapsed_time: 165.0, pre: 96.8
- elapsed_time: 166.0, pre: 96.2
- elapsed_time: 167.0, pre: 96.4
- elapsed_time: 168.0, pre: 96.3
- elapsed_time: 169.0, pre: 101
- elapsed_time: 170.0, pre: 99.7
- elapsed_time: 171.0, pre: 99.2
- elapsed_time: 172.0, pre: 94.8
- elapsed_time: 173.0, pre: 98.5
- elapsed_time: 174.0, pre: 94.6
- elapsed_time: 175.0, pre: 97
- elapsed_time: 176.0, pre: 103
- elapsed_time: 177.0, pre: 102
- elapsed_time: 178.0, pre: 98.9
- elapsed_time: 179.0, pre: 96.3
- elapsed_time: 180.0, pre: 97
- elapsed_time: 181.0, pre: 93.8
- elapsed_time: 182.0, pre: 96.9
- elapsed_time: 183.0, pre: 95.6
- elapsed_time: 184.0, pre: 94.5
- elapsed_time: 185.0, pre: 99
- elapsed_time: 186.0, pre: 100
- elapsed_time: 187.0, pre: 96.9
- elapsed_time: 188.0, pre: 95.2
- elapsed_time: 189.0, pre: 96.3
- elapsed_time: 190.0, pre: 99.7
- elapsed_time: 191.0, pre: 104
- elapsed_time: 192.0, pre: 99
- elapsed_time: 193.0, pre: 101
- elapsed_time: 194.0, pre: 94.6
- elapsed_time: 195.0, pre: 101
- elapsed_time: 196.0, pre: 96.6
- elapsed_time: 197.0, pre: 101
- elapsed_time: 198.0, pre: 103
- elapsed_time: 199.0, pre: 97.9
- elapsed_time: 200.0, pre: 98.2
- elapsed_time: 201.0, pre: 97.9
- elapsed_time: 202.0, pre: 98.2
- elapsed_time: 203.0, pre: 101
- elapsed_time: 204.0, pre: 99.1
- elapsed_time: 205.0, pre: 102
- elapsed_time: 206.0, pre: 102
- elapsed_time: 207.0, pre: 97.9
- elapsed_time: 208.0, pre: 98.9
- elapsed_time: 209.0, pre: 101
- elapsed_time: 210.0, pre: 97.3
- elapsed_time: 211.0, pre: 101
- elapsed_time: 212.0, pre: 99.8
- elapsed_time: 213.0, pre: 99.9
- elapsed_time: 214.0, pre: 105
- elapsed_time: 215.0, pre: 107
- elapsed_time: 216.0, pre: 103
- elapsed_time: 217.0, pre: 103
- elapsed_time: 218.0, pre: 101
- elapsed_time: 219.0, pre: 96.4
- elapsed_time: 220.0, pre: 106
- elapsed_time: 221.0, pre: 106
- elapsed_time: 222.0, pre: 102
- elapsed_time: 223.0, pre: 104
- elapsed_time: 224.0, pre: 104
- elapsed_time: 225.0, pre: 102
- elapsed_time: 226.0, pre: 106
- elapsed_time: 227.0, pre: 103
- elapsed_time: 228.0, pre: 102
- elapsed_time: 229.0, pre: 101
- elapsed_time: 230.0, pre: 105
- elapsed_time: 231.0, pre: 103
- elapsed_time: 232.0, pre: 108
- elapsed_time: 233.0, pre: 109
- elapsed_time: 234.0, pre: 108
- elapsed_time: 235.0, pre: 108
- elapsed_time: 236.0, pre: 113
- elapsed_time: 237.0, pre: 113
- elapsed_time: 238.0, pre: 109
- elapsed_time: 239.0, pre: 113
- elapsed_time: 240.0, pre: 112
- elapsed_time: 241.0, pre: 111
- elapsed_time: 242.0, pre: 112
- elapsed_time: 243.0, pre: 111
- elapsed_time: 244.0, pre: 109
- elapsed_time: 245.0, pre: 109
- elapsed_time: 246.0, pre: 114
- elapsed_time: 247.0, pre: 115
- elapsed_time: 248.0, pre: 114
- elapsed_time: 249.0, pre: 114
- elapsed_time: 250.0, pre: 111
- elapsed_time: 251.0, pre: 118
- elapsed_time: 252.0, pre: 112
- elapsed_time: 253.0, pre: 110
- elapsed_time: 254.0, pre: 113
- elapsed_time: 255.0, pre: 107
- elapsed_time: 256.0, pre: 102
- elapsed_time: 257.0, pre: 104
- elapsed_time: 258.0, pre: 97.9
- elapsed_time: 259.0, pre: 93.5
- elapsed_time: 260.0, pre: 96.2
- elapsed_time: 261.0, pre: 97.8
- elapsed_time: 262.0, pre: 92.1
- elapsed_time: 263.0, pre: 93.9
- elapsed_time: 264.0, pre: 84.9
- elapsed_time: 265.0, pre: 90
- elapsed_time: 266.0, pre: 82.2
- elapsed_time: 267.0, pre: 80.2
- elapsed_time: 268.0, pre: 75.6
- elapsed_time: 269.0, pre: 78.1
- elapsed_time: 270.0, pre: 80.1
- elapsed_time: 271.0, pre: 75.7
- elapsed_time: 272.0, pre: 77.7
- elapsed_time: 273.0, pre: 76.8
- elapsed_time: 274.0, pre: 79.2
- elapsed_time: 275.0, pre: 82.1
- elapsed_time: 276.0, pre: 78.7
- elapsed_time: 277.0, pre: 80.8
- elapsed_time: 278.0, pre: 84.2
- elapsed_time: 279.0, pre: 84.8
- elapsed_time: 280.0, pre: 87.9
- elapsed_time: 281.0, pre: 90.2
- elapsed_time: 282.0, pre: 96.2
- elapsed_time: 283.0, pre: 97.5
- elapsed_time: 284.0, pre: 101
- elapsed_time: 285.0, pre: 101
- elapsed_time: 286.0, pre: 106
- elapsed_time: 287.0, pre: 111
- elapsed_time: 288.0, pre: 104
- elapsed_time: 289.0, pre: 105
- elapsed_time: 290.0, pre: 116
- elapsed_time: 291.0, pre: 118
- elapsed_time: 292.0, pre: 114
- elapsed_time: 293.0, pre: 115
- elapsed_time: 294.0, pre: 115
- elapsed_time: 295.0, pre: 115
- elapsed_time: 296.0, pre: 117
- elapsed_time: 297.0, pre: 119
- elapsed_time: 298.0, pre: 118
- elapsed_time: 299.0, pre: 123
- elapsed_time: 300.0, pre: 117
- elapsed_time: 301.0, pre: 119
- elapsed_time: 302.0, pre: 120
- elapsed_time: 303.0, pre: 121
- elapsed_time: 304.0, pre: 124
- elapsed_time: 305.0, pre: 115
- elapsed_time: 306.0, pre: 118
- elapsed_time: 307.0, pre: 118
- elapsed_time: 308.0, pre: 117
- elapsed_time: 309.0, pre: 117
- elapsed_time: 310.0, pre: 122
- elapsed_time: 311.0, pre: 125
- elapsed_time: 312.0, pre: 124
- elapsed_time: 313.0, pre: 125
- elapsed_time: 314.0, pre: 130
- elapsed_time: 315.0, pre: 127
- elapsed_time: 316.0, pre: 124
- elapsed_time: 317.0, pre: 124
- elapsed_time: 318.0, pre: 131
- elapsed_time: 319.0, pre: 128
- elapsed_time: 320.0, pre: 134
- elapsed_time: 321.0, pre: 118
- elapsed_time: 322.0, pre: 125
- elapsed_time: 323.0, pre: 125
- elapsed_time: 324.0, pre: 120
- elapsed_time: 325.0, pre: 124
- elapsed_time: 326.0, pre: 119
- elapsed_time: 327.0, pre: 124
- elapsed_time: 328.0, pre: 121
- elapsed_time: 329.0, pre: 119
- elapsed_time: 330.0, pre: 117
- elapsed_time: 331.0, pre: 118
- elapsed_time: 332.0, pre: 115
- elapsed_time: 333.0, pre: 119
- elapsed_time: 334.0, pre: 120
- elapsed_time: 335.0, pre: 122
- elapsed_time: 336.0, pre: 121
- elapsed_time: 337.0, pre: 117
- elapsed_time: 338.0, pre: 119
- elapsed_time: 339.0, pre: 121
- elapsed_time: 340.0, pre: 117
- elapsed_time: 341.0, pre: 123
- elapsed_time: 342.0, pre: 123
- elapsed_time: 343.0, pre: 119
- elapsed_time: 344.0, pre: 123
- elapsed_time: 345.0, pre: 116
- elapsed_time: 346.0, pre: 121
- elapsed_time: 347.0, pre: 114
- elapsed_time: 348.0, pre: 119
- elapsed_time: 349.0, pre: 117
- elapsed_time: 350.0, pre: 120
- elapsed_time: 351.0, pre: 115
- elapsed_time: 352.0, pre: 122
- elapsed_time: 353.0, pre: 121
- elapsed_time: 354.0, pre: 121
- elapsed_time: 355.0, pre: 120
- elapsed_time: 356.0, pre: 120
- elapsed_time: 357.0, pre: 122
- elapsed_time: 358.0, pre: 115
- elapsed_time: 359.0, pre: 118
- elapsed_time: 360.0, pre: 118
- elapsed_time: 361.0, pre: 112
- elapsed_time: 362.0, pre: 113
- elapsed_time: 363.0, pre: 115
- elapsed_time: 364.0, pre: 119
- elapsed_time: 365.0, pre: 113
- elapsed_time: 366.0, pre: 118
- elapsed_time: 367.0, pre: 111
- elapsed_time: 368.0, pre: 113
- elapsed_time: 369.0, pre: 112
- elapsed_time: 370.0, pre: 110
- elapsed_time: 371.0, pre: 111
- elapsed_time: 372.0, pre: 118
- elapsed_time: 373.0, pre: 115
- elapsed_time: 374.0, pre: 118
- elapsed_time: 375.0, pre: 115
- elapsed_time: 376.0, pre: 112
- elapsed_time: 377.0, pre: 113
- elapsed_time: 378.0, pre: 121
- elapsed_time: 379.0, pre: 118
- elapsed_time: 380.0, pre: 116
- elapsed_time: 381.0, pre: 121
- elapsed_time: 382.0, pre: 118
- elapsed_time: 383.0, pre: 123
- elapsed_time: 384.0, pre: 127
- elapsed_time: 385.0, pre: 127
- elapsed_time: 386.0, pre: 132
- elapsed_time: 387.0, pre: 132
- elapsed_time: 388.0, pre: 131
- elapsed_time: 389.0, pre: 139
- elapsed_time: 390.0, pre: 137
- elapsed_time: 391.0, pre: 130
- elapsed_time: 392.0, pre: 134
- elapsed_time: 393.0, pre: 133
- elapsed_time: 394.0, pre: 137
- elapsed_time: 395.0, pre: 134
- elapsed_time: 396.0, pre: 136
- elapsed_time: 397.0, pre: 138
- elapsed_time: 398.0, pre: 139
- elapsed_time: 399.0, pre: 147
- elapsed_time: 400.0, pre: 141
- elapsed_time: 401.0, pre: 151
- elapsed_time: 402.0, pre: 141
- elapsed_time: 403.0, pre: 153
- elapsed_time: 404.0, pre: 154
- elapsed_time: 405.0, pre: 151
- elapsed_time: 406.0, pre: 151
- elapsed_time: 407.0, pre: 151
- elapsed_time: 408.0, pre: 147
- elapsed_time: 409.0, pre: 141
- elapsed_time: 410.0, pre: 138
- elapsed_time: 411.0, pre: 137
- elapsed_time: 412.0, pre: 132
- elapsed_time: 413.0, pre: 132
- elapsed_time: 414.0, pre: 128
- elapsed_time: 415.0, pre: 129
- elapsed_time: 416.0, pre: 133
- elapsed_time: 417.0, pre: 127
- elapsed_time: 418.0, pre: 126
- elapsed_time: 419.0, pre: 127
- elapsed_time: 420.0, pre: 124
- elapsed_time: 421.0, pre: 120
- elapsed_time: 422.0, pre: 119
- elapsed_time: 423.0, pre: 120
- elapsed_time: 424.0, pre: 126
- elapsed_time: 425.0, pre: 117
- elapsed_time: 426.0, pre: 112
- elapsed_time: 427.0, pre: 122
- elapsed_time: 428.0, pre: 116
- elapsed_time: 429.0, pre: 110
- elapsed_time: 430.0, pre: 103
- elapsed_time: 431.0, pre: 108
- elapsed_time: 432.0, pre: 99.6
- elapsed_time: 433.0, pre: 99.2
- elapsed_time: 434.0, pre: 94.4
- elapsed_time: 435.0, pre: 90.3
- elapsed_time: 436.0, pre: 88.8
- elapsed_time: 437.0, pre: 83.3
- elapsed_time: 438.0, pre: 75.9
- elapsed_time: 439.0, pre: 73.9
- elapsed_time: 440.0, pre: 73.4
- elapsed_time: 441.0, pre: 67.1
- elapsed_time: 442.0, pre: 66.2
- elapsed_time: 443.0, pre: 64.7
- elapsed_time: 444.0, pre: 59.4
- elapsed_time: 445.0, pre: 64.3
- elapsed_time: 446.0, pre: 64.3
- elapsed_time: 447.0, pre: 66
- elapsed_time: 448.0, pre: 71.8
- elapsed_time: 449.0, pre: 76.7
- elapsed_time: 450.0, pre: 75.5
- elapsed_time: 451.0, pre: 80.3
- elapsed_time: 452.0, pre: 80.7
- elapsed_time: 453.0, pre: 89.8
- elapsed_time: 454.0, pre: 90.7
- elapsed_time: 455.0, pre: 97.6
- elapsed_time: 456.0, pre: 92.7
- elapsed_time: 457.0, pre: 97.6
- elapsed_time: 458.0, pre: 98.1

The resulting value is 0.10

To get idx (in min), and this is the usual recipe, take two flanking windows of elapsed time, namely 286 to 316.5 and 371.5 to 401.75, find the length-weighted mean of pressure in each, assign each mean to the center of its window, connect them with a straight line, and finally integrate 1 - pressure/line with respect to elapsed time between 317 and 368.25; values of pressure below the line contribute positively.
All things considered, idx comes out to 1.49 min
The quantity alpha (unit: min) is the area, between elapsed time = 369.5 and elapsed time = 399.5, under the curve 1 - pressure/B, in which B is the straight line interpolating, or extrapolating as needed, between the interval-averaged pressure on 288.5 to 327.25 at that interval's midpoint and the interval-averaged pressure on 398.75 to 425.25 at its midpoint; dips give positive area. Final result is 1.3 min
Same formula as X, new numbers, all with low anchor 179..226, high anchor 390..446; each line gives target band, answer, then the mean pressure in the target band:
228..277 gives 0.04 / 99.8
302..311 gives -0.10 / 119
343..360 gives -0.06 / 119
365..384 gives -0.01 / 116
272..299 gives 0.07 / 101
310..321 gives -0.16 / 127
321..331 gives -0.10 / 121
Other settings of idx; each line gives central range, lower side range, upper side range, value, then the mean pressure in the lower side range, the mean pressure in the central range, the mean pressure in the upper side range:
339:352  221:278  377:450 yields -1.1 min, 100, 119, 117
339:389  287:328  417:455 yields -4.8 min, 120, 119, 93.6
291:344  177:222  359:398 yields -2.9 min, 99.6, 121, 122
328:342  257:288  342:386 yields -1.4 min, 88.9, 119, 118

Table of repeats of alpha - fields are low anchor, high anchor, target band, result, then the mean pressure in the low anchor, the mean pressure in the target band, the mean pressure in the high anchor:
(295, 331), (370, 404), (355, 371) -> 1.45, 122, 115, 129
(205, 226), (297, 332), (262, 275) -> 3.57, 102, 81.7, 122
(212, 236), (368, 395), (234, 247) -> -0.62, 104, 111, 123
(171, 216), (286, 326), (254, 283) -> 6.35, 99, 88.1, 120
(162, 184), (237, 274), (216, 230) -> -0.61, 97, 103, 99.7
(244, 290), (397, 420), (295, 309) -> -1.57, 96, 119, 139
